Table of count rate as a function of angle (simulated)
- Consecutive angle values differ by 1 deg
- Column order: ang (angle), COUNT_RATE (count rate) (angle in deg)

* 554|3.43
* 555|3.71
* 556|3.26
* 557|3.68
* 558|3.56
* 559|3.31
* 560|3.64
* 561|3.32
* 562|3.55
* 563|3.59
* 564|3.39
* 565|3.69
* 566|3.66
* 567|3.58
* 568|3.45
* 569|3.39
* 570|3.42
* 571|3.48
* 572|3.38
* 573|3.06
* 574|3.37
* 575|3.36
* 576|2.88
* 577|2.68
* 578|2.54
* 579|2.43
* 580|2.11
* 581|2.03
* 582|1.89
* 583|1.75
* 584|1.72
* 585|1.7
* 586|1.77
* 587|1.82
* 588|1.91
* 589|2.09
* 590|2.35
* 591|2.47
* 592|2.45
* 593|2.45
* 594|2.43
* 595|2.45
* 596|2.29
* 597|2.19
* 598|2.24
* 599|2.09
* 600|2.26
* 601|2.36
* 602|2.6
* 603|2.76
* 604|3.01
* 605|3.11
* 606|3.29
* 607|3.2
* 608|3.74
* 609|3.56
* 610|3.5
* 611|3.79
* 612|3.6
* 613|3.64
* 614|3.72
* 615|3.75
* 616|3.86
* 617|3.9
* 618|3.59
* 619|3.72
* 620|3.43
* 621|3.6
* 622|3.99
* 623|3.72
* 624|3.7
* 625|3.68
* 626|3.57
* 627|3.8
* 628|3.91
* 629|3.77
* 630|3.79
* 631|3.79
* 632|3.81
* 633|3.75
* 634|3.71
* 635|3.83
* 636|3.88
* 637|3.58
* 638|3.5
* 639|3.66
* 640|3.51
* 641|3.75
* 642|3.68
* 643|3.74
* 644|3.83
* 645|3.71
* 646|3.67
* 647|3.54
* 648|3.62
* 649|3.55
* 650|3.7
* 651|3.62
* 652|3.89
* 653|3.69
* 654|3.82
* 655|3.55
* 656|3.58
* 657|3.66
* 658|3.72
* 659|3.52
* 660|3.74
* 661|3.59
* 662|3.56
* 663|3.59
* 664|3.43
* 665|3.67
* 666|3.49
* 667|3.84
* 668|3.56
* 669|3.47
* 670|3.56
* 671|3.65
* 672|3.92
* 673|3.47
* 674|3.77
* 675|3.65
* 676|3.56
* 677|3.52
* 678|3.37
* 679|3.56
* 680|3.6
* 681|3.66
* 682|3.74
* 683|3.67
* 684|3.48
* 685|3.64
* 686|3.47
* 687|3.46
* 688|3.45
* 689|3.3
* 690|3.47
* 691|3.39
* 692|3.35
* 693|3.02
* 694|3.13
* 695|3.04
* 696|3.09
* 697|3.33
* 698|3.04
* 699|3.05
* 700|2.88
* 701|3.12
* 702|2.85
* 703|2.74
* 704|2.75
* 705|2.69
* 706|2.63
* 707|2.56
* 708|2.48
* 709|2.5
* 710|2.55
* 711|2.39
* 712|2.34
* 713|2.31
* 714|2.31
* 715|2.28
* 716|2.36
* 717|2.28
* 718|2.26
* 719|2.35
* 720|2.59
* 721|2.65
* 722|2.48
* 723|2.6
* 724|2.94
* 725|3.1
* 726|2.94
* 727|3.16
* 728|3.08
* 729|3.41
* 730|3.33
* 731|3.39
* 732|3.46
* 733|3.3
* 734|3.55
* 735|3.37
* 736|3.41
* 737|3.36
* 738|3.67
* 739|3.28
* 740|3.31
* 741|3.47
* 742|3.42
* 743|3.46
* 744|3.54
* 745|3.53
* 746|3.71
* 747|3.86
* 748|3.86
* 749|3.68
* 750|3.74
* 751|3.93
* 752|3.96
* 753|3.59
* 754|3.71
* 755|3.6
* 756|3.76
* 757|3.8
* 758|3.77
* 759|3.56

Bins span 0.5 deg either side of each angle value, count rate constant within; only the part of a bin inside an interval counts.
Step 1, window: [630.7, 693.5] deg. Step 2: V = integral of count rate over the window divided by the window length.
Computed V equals 3.61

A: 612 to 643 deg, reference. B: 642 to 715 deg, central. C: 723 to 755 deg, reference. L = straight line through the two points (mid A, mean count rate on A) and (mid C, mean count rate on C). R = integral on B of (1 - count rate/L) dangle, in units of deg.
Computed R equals 5.33 deg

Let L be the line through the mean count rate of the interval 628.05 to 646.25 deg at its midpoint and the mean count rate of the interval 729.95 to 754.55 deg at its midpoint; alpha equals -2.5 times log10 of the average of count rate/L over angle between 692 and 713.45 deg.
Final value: 0.28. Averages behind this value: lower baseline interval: 3.73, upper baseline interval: 3.56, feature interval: 2.8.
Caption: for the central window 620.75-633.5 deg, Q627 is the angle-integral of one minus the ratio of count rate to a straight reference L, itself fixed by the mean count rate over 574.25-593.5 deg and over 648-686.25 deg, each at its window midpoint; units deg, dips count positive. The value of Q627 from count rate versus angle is -3.5 deg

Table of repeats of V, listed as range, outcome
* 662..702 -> 3.44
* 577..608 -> 2.35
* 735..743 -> 3.42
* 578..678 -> 3.27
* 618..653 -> 3.7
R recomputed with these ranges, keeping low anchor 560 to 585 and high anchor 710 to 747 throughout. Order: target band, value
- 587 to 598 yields 2.6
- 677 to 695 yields -2.6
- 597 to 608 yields 1.0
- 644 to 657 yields -2.9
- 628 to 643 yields -3.7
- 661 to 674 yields -2.6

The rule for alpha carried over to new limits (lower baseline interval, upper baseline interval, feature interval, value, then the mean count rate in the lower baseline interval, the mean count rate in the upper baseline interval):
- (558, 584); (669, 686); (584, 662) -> 0.013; 3.06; 3.61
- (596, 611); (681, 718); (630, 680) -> -0.247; 2.86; 2.95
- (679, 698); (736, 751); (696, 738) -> 0.221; 3.4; 3.57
